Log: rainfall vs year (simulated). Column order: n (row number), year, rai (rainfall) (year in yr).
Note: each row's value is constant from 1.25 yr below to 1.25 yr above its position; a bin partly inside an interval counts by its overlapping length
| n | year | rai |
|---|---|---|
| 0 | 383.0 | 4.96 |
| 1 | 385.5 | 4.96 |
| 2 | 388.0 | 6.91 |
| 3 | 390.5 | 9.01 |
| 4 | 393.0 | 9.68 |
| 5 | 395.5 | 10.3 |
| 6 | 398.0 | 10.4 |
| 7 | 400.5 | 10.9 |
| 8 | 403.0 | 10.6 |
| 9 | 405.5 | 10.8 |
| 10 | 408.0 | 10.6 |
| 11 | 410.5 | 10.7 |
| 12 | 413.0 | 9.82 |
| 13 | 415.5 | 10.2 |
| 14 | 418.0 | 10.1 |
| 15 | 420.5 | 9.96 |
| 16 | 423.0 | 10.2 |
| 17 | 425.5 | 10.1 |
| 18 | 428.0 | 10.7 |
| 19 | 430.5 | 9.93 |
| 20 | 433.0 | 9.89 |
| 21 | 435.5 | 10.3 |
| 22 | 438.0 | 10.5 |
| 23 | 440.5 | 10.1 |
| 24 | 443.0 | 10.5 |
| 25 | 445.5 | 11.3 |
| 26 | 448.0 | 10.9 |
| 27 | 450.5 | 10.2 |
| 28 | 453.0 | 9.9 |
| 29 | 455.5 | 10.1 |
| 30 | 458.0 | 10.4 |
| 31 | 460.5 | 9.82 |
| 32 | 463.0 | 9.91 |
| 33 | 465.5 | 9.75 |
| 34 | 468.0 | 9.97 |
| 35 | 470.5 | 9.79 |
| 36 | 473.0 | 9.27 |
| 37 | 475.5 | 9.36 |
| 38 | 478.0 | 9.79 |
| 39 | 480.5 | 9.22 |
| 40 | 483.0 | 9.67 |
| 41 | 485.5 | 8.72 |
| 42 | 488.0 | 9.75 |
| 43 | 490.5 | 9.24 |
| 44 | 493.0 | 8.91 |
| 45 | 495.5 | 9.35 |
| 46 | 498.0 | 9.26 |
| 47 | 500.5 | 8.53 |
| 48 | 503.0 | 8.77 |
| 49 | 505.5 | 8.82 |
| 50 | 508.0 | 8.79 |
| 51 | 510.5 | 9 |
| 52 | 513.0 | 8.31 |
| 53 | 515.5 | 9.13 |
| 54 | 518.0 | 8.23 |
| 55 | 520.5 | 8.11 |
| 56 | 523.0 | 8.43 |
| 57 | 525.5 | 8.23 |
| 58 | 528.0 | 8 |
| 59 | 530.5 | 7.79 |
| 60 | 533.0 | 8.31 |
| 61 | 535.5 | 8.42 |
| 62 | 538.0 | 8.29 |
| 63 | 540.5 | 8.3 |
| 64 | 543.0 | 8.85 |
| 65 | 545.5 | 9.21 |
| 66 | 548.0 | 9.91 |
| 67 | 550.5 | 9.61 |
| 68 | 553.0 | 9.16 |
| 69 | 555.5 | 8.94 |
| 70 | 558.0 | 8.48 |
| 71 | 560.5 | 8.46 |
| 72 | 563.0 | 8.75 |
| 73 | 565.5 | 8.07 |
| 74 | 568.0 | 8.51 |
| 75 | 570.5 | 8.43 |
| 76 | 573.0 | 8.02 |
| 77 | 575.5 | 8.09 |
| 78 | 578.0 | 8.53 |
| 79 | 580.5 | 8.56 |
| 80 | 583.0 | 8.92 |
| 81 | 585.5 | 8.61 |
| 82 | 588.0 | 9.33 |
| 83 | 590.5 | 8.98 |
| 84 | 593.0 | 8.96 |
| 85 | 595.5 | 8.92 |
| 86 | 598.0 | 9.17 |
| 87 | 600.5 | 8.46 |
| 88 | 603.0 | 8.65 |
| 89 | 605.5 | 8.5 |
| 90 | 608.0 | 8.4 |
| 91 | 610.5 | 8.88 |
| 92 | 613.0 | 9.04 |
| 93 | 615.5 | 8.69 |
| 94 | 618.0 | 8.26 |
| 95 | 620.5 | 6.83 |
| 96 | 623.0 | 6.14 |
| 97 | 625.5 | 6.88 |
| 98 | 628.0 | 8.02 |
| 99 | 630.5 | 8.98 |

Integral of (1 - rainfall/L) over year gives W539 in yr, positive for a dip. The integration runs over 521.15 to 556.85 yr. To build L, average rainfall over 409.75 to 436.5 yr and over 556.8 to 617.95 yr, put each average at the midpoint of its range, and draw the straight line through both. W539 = 1.6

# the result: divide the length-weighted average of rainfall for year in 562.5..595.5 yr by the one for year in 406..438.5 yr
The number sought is 0.8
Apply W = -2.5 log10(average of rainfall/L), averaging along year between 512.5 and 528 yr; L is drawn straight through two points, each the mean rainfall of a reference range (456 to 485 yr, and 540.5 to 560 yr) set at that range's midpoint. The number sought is 0.12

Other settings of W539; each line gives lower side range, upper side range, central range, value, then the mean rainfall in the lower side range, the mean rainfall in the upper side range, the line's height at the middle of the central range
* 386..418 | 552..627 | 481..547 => 2.26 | 9.88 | 8.45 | 9.03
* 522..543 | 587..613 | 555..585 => 0.36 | 8.26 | 8.83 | 8.58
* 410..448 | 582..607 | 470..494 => 1.15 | 10.3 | 8.84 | 9.83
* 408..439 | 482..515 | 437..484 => -1.96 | 10.2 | 9.01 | 9.62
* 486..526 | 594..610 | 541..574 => -0.16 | 8.81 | 8.7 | 8.75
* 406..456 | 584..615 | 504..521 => 1.66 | 10.3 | 8.82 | 9.59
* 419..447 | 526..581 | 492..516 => 1.06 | 10.3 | 8.57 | 9.29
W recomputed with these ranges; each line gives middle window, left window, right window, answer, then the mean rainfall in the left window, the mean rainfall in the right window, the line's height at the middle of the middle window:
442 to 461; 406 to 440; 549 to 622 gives -0.048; 10.2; 8.62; 9.96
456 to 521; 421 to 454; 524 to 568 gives 0.034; 10.3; 8.63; 9.54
